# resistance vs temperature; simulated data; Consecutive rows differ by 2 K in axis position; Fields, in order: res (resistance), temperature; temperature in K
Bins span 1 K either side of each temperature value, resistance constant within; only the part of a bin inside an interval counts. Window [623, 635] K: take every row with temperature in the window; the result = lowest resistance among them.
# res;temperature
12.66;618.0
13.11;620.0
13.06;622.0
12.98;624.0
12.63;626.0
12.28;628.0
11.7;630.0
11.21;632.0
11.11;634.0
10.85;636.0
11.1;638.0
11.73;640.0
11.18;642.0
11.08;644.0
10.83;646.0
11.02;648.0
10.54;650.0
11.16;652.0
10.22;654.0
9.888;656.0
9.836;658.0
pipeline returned 11.11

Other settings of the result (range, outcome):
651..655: 10.22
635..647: 10.83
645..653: 10.54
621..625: 12.98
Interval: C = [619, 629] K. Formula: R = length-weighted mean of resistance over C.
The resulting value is 12.8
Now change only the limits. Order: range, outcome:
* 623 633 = 12.2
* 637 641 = 11.4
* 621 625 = 13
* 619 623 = 13.1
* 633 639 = 11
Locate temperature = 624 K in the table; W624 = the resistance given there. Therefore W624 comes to 12.98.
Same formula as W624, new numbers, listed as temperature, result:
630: 11.7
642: 11.18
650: 10.54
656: 9.888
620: 13.11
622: 13.06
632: 11.21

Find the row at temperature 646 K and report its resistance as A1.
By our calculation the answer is 10.83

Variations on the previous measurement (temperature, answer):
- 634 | 11.11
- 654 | 10.22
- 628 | 12.28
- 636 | 10.85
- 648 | 11.02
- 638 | 11.1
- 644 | 11.08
